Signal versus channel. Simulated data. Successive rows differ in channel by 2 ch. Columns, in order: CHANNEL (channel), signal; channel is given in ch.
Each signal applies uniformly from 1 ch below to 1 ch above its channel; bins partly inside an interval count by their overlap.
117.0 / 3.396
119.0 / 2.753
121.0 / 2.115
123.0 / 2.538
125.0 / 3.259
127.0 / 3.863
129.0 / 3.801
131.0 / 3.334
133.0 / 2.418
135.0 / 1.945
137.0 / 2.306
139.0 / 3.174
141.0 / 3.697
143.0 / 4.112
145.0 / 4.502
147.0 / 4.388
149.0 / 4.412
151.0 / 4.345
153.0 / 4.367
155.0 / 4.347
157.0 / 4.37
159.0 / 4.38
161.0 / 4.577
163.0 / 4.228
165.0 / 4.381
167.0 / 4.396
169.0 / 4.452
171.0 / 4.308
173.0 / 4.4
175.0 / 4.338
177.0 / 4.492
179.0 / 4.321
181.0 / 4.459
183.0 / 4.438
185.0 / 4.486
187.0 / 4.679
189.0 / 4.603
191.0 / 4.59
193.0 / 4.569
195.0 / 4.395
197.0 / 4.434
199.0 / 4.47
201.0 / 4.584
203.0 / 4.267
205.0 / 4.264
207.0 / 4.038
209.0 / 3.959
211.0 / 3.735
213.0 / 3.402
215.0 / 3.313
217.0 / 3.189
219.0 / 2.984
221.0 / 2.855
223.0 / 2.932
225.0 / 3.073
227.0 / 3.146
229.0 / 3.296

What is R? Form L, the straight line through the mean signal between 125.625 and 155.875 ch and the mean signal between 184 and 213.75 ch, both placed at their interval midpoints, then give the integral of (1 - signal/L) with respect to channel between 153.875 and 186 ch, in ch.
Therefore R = -3.36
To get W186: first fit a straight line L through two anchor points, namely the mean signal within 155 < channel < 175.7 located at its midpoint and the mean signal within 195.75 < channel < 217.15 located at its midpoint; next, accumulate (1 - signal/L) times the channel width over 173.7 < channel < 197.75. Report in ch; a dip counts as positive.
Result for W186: -1.7 ch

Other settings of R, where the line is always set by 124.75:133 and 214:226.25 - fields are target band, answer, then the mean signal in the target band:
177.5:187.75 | -4.0 ch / 4.47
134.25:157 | -3.0 ch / 3.83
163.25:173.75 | -3.5 ch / 4.38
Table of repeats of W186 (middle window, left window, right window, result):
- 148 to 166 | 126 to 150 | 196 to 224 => -4.1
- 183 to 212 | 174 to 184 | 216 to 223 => -4.7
